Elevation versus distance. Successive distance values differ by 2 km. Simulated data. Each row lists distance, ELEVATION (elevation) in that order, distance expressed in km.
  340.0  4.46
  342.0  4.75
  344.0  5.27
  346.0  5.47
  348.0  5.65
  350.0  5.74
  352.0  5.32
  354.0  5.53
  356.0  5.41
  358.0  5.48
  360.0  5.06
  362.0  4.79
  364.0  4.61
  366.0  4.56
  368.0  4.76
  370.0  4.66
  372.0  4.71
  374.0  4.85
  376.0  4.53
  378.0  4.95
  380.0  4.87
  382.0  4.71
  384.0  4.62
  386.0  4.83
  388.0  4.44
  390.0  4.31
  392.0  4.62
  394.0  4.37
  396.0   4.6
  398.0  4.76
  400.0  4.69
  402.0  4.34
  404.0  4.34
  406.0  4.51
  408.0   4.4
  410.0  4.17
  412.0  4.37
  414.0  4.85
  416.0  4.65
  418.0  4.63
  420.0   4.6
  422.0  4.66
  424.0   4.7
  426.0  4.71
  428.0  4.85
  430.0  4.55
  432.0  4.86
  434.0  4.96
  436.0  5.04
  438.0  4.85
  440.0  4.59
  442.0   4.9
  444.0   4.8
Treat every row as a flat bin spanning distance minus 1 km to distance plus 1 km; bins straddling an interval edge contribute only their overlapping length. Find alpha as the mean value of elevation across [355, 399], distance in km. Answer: 4.75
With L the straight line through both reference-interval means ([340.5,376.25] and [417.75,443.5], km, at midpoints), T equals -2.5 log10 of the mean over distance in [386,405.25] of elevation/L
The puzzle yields 0.09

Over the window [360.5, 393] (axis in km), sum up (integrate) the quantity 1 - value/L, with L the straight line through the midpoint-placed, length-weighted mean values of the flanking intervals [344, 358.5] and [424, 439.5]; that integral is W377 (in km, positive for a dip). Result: 3.7 km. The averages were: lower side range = 5.5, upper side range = 4.82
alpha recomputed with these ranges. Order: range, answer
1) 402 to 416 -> 4.45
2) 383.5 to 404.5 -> 4.54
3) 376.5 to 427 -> 4.59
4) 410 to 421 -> 4.58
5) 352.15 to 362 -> 5.31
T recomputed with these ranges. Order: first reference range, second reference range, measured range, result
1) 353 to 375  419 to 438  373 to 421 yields 0.06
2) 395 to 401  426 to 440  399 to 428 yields 0.04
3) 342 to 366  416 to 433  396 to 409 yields 0.08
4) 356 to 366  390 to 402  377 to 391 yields 0.01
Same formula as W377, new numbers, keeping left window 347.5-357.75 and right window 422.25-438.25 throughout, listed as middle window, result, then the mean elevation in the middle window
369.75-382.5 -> 1.30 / 4.76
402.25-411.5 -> 1.23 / 4.35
